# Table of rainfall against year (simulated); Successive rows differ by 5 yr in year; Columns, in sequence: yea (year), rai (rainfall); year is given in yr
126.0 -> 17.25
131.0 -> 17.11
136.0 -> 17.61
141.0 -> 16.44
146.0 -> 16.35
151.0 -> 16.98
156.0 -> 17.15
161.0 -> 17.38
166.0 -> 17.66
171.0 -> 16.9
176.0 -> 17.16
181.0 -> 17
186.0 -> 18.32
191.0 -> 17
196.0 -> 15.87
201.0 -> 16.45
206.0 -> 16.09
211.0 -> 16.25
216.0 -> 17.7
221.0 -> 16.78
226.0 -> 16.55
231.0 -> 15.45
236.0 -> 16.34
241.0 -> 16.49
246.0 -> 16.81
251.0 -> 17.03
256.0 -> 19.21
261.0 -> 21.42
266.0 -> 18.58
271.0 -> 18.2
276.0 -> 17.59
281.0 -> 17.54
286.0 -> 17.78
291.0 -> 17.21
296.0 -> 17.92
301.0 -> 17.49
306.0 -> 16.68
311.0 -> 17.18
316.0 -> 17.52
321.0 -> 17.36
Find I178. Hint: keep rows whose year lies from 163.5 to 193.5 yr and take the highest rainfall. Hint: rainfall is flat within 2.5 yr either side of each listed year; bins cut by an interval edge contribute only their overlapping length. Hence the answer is 18.32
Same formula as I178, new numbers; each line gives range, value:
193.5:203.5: 16.45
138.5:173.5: 17.66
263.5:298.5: 18.58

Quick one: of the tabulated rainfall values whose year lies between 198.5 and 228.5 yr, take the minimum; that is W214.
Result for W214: 16.09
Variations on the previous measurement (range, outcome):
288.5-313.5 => 16.68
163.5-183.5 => 16.9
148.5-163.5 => 16.98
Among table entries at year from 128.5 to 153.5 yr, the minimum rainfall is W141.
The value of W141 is 16.35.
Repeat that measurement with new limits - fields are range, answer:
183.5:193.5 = 17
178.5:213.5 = 15.87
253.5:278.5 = 17.59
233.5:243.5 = 16.34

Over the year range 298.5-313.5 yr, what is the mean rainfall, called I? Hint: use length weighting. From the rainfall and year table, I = 17.1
